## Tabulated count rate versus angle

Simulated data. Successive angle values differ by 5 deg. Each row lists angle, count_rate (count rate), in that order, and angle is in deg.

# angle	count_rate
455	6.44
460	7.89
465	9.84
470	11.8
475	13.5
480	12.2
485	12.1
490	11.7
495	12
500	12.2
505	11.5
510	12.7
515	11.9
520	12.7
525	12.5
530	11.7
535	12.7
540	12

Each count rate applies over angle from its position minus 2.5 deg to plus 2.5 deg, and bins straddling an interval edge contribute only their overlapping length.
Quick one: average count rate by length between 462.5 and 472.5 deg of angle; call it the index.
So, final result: 10.8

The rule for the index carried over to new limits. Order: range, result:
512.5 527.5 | 12.4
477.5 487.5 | 12.2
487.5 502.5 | 12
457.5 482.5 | 11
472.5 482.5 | 12.8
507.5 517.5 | 12.3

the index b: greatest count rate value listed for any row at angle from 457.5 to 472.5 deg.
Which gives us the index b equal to 11.8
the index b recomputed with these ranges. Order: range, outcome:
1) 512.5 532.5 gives 12.7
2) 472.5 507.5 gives 13.5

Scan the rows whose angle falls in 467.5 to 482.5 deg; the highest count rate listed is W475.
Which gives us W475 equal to 13.5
